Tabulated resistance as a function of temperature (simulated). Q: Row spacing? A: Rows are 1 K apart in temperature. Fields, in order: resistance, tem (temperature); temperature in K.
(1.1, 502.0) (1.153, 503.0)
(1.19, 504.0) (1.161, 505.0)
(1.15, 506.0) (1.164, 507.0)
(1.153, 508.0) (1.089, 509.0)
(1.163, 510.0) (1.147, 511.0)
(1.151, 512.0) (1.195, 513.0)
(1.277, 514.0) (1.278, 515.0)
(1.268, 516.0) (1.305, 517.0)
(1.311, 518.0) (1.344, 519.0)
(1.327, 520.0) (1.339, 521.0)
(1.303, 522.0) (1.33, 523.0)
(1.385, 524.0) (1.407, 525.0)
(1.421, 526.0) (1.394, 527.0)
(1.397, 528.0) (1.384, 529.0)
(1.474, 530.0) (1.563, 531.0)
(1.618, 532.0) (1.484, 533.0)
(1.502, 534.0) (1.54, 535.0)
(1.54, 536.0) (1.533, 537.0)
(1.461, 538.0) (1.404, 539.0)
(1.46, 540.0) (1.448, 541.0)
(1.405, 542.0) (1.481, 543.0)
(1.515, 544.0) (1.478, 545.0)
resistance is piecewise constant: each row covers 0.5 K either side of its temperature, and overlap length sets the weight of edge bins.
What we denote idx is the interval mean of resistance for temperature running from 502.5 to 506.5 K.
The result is 1.16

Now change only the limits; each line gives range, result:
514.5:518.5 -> 1.29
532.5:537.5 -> 1.52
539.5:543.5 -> 1.45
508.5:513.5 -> 1.15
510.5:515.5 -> 1.21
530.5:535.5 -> 1.54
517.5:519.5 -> 1.33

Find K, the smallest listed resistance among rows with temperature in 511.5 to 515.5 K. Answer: 1.151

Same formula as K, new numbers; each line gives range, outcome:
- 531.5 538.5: 1.461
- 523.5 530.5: 1.384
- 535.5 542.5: 1.404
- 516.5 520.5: 1.305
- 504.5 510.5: 1.089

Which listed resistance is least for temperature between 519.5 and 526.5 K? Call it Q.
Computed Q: 1.303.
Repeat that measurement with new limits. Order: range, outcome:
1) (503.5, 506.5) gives 1.15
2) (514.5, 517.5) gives 1.268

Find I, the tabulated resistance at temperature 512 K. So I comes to 1.151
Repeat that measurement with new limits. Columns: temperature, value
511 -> 1.147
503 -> 1.153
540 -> 1.46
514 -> 1.277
